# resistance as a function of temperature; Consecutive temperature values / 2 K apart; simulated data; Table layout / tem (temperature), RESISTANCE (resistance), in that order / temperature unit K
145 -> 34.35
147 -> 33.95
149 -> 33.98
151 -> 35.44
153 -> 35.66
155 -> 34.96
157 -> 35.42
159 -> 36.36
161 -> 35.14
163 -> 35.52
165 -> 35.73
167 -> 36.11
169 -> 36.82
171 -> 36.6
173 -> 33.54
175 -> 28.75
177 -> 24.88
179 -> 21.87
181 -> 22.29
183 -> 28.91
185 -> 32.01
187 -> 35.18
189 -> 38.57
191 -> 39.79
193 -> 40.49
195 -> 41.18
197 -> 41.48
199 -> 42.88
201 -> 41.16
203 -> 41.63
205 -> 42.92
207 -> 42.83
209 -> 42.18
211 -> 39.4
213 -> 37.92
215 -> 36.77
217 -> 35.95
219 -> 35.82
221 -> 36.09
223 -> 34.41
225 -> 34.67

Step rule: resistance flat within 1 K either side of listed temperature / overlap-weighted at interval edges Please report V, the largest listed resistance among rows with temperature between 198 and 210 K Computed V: 42.92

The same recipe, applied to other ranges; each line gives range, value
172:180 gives 33.54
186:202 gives 42.88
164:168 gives 36.11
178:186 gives 32.01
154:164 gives 36.36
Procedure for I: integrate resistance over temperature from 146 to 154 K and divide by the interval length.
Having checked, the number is 34.8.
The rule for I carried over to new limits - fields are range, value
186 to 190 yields 36.9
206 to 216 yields 39.8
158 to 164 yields 35.7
